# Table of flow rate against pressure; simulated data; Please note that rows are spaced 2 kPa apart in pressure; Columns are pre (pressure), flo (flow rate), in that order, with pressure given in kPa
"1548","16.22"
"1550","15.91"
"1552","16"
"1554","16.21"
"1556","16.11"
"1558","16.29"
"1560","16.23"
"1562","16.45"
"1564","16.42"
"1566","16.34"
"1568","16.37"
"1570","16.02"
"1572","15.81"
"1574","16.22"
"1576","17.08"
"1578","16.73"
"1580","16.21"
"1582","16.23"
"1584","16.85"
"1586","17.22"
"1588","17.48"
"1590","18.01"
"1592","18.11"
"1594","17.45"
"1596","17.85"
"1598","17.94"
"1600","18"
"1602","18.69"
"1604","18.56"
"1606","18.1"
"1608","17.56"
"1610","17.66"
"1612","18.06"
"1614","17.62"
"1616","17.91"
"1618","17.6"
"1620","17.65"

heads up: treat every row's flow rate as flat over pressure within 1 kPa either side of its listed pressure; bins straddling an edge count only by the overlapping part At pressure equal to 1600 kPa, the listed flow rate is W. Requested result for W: 18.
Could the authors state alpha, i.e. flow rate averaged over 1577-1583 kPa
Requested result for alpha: 16.4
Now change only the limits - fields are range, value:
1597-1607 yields 18.3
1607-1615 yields 17.7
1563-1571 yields 16.3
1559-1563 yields 16.3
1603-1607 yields 18.3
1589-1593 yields 18.1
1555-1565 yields 16.3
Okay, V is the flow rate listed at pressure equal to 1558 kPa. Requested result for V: 16.29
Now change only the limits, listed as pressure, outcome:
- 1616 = 17.91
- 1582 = 16.23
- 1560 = 16.23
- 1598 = 17.94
